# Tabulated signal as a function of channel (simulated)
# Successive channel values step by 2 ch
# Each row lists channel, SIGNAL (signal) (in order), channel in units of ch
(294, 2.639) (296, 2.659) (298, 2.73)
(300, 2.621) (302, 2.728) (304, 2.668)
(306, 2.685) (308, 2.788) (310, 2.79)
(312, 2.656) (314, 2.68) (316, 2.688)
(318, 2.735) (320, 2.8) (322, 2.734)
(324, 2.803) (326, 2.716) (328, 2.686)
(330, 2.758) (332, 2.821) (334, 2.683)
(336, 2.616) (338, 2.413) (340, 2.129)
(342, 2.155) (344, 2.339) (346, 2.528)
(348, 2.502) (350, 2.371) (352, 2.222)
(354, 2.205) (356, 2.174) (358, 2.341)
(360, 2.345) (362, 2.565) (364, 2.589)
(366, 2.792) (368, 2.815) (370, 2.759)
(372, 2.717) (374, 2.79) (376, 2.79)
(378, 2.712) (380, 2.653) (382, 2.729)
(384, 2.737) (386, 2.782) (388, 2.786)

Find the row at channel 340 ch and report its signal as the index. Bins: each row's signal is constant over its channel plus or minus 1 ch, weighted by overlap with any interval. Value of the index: 2.129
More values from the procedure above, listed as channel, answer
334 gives 2.683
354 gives 2.205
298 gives 2.73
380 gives 2.653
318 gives 2.735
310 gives 2.79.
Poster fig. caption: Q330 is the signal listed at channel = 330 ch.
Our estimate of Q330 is 2.758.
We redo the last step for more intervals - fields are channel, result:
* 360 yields 2.345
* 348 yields 2.502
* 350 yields 2.371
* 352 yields 2.222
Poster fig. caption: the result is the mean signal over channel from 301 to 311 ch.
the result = 2.73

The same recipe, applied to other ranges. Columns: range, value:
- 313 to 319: 2.7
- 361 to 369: 2.69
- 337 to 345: 2.26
